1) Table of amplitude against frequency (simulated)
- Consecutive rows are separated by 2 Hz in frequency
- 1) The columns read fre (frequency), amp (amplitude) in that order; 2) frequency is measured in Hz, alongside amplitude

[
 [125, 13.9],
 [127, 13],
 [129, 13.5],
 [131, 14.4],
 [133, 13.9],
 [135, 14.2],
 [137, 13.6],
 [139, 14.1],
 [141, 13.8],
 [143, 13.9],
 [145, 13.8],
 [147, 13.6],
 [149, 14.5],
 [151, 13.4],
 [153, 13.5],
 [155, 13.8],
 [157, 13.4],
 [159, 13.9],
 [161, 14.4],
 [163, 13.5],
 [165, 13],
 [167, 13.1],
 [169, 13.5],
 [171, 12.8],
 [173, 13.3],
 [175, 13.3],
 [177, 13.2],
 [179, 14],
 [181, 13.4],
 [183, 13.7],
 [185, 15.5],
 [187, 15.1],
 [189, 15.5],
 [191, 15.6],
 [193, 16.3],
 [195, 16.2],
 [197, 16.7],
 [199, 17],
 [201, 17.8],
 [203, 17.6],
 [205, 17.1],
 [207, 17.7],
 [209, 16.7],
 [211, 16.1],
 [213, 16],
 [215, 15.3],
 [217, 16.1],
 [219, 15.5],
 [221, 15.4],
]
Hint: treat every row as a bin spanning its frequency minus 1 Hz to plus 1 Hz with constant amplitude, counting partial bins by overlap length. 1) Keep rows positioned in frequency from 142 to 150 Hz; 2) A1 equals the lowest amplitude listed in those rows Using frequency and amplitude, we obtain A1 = 13.6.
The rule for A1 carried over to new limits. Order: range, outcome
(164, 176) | 12.8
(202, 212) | 16.1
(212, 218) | 15.3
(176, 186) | 13.2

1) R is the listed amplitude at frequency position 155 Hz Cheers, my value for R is 13.8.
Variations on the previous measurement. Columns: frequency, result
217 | 16.1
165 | 13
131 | 14.4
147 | 13.6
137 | 13.6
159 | 13.9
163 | 13.5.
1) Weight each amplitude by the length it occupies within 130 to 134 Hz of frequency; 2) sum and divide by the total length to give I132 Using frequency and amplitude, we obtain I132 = 14.2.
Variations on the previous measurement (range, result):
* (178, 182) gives 13.7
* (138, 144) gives 13.9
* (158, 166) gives 13.7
